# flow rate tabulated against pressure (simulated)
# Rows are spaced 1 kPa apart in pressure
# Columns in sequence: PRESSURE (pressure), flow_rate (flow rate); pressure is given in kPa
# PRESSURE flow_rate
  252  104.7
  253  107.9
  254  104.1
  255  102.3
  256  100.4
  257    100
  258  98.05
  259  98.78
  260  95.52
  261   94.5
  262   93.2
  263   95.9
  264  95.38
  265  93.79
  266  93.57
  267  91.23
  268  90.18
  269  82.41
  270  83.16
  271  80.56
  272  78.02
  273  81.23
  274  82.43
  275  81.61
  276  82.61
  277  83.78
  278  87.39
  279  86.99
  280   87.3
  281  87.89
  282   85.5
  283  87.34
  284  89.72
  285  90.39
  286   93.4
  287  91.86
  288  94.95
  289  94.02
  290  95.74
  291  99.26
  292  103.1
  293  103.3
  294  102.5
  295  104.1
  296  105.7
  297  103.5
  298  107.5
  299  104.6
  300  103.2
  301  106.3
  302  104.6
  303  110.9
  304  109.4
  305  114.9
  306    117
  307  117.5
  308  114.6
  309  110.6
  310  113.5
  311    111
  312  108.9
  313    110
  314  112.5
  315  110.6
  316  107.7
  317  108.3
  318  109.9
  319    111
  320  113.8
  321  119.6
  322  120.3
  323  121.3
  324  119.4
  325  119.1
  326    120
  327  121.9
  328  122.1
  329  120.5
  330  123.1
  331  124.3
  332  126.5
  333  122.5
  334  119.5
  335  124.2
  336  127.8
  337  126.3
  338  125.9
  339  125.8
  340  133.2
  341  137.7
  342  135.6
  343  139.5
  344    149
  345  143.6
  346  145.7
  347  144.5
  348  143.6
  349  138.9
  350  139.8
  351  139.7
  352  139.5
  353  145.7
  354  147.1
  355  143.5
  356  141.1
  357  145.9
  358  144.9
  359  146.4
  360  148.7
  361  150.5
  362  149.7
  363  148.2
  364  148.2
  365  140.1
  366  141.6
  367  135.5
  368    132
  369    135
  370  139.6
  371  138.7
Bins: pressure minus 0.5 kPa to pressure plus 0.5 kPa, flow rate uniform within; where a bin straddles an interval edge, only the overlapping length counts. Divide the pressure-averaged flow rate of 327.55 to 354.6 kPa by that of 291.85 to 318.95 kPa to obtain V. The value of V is 1.2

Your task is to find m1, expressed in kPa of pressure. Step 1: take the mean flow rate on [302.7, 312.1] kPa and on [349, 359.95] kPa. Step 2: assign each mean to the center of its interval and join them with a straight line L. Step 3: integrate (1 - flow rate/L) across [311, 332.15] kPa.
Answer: 1.0 kPa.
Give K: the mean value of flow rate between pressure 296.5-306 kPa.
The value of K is 108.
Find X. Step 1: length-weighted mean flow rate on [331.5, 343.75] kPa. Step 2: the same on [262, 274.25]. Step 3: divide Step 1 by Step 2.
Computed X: 1.47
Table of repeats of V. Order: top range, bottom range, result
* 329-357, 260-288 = 1.54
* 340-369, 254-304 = 1.51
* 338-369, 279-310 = 1.40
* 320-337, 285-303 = 1.21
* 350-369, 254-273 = 1.55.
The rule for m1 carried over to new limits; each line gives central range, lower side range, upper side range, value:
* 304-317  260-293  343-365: 0.2 kPa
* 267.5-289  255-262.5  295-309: 3.4 kPa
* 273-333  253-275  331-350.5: 4.4 kPa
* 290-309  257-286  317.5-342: -0.4 kPa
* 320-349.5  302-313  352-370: -0.1 kPa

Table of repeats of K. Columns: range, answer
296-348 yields 120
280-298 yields 96.1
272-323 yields 102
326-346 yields 129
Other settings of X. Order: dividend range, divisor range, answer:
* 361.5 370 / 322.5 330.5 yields 1.17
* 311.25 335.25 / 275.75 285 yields 1.35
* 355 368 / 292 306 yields 1.36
